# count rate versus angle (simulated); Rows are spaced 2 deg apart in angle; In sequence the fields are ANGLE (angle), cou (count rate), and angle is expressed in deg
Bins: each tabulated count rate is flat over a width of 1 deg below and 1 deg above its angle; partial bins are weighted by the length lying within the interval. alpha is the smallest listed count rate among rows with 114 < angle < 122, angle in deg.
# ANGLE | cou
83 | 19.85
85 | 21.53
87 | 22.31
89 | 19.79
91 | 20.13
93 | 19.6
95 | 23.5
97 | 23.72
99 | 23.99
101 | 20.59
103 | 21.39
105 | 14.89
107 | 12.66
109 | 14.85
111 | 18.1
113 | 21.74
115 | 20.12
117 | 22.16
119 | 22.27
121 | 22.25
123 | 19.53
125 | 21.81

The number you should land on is 20.12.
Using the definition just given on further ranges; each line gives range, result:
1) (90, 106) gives 14.89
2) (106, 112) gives 12.66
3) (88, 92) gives 19.79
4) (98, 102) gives 20.59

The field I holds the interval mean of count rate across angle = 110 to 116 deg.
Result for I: 20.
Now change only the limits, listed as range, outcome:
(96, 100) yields 23.9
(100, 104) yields 21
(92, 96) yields 21.6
